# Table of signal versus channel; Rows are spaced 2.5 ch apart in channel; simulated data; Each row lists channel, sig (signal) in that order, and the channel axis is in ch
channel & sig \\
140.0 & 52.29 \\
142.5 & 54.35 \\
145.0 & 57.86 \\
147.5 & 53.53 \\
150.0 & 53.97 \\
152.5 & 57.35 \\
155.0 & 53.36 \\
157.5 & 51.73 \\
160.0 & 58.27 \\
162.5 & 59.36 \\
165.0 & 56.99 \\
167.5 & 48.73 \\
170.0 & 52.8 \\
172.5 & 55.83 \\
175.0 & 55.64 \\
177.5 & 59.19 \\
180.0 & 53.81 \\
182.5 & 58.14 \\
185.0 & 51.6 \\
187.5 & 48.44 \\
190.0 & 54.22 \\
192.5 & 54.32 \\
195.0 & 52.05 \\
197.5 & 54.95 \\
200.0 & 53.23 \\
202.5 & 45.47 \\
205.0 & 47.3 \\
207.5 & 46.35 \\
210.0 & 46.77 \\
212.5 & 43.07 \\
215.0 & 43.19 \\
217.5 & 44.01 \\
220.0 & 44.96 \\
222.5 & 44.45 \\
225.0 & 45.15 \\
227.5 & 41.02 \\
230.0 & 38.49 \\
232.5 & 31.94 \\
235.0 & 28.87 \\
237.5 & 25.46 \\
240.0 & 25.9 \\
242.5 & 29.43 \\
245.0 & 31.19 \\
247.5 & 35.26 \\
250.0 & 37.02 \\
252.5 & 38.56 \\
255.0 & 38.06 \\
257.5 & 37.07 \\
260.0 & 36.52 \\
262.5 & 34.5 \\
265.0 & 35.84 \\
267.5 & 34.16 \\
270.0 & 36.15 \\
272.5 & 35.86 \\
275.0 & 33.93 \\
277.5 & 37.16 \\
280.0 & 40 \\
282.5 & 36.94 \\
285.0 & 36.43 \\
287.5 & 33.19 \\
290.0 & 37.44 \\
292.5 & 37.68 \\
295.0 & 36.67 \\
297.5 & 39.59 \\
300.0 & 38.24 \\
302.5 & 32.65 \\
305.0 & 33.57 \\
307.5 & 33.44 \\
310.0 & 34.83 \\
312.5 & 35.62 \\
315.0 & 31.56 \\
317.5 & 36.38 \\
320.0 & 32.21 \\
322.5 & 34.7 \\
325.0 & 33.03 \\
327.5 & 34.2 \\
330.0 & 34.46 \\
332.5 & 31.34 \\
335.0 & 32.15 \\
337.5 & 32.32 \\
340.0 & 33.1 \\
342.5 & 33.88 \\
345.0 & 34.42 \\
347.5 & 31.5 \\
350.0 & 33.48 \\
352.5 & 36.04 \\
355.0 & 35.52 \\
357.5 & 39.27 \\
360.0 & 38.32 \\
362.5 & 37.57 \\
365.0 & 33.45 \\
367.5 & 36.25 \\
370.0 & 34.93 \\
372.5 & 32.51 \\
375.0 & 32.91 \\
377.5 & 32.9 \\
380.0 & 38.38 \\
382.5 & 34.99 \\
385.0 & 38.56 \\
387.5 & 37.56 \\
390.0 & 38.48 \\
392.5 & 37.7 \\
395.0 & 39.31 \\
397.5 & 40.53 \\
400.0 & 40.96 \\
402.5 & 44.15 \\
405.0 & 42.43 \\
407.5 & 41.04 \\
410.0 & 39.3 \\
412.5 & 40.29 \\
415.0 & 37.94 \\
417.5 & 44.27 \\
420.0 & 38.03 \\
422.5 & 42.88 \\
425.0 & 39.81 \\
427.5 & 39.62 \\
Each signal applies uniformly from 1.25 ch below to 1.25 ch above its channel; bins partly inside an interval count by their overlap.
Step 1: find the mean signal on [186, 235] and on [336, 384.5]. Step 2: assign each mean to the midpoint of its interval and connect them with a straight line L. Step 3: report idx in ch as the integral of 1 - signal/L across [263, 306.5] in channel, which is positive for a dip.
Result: 4.6 ch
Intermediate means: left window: 45.9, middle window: 36.2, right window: 34.9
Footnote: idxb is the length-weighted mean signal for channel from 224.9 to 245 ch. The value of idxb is 32.5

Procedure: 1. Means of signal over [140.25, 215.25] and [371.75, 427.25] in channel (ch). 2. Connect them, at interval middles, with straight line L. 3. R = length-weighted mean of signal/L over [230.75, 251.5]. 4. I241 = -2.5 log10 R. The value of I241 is 0.497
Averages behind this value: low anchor 52.9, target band 30.9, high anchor 38.9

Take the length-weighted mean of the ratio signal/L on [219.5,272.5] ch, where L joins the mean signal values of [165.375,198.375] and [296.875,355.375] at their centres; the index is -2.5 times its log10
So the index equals 0.26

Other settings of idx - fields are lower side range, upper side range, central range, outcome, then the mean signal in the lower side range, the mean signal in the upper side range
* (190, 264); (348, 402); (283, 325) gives 3.70 ch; 40.7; 36.7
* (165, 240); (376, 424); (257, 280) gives 4.45 ch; 47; 39.4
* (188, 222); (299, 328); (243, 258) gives 2.32 ch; 48.4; 34.2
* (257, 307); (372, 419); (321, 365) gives 3.69 ch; 36.1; 38.7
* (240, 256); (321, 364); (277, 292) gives -1.15 ch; 34.2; 34.4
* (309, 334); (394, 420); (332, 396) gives 3.50 ch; 33.8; 40.9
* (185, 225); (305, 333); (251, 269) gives 2.14 ch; 48.2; 33.9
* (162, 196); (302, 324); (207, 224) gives 1.43 ch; 54.3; 33.9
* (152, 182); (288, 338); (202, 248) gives 8.27 ch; 55.3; 34.6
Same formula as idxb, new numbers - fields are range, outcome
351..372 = 36.2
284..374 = 34.8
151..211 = 53.2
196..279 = 38.9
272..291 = 36.4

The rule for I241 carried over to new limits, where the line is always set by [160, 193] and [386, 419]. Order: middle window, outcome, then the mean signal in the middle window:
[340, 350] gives 0.302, 33.3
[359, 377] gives 0.211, 35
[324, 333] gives 0.323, 33.4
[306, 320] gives 0.323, 34.2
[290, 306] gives 0.273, 36.5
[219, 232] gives 0.219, 42.1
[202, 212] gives 0.142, 46.3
